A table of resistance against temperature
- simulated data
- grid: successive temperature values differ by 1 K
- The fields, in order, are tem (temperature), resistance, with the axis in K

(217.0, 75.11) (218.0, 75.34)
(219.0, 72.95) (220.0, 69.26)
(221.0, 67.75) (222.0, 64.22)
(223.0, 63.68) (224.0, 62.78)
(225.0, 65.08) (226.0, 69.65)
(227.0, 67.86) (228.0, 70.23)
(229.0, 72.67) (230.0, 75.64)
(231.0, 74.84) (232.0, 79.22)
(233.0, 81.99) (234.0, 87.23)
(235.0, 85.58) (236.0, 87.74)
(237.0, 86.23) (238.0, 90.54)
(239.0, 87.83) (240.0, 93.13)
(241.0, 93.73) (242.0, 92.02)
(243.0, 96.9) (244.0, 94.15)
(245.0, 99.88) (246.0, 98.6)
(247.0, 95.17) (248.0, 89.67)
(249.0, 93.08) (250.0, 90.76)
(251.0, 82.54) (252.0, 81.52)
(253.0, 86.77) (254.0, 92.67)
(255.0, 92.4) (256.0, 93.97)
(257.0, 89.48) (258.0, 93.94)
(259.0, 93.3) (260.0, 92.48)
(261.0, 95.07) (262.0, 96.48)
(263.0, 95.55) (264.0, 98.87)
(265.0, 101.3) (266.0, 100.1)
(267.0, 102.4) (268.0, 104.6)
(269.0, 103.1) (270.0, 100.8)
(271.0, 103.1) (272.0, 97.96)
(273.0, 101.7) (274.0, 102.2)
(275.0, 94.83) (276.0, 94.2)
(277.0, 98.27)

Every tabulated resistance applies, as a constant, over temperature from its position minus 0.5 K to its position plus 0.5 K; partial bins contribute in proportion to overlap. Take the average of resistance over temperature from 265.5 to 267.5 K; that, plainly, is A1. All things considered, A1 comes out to 101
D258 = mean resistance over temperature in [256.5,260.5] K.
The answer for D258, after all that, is 92.3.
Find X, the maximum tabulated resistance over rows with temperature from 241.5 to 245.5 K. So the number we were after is 99.88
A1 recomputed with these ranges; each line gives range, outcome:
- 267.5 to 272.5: 102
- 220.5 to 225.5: 64.7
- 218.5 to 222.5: 68.5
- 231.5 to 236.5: 84.4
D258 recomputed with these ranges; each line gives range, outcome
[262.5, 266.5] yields 99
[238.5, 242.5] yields 91.7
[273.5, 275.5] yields 98.5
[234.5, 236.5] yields 86.7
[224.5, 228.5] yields 68.2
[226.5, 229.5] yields 70.3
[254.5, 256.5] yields 93.2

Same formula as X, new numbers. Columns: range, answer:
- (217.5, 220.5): 75.34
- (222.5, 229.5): 72.67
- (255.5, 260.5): 93.97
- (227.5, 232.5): 79.22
